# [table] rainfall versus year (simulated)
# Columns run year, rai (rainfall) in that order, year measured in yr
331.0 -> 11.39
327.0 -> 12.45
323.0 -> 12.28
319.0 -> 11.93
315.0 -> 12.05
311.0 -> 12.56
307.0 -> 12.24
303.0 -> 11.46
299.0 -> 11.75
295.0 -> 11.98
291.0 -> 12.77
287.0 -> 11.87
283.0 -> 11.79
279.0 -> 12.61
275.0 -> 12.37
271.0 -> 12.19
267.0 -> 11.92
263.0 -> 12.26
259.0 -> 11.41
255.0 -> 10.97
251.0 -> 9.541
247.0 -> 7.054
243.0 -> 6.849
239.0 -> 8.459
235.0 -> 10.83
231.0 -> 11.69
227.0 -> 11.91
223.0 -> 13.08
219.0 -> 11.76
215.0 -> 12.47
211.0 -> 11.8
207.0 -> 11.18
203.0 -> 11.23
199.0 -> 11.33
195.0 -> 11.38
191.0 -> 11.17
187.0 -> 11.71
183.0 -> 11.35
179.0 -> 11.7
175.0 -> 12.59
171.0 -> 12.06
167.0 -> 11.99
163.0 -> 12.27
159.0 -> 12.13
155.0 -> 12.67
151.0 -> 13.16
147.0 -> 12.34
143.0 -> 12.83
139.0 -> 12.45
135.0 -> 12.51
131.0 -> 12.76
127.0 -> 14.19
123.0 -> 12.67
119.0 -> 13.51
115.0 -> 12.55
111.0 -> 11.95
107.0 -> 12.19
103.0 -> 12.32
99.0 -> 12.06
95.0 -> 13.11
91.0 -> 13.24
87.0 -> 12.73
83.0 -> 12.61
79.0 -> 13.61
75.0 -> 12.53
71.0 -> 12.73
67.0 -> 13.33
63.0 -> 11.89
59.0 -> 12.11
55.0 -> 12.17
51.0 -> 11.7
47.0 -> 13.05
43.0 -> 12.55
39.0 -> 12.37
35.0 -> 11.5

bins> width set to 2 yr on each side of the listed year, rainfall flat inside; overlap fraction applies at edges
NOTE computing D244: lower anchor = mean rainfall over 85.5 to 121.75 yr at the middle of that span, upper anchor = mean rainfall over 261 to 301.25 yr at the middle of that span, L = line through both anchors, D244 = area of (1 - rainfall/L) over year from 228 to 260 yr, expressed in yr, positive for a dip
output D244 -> 6.9 yr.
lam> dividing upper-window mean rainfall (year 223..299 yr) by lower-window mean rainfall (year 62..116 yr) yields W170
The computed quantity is 0.88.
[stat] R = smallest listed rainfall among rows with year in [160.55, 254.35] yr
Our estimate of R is 6.849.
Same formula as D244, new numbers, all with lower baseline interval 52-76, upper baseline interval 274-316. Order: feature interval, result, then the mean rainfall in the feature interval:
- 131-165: -0.66 yr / 12.6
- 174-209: 2.22 yr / 11.5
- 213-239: 1.13 yr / 11.7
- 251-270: 1.13 yr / 11.4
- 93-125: -0.46 yr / 12.5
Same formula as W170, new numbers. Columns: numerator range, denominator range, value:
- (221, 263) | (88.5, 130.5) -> 0.80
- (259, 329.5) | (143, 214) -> 1.02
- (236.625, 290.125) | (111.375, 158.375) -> 0.84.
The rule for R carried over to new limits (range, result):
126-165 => 12.13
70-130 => 11.95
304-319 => 11.93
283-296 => 11.79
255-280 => 10.97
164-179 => 11.7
